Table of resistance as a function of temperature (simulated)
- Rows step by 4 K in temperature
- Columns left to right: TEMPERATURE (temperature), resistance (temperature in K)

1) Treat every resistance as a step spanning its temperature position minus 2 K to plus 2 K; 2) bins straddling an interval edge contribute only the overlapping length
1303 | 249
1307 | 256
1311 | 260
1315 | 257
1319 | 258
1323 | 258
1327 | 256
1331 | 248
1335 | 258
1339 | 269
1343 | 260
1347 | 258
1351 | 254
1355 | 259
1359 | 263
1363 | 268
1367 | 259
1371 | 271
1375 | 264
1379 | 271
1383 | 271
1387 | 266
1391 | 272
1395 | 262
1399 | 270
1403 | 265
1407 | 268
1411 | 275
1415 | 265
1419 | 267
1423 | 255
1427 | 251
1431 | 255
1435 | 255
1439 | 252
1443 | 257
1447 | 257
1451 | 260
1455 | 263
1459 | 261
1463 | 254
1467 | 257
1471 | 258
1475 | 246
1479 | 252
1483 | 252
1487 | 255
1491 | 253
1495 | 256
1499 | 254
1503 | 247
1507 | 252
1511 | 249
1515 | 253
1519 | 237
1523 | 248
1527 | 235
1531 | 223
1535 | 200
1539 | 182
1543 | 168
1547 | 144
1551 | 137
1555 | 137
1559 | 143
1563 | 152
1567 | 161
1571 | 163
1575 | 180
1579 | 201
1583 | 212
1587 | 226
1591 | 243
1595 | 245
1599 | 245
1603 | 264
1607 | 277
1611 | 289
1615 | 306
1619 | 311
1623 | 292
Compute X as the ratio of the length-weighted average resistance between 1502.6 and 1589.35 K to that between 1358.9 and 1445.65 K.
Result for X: 0.7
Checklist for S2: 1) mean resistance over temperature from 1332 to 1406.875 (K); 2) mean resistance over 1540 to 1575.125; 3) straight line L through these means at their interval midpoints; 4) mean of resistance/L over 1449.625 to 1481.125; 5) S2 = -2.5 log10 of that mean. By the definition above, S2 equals -0.23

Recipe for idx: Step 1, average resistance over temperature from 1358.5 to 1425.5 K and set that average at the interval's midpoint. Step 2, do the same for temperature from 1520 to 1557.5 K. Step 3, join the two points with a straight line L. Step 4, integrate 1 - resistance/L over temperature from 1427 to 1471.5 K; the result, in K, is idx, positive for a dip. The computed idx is -4.1 K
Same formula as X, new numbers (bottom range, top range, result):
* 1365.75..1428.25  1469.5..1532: 0.93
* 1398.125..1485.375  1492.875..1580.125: 0.78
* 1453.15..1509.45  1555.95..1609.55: 0.82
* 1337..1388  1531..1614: 0.76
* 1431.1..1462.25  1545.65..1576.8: 0.59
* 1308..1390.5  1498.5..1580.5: 0.75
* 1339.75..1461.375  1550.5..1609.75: 0.77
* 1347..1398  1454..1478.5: 0.97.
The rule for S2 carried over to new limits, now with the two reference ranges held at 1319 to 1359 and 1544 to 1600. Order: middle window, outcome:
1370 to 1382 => -0.09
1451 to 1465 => -0.18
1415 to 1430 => -0.12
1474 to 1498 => -0.20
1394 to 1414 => -0.13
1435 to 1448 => -0.14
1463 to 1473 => -0.18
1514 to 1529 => -0.21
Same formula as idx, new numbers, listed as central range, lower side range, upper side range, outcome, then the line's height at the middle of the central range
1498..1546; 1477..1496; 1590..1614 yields 5.54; 256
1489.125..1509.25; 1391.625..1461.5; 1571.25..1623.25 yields 0.28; 256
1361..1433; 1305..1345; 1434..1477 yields -2.29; 257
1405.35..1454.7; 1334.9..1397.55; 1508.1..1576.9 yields -4.69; 237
